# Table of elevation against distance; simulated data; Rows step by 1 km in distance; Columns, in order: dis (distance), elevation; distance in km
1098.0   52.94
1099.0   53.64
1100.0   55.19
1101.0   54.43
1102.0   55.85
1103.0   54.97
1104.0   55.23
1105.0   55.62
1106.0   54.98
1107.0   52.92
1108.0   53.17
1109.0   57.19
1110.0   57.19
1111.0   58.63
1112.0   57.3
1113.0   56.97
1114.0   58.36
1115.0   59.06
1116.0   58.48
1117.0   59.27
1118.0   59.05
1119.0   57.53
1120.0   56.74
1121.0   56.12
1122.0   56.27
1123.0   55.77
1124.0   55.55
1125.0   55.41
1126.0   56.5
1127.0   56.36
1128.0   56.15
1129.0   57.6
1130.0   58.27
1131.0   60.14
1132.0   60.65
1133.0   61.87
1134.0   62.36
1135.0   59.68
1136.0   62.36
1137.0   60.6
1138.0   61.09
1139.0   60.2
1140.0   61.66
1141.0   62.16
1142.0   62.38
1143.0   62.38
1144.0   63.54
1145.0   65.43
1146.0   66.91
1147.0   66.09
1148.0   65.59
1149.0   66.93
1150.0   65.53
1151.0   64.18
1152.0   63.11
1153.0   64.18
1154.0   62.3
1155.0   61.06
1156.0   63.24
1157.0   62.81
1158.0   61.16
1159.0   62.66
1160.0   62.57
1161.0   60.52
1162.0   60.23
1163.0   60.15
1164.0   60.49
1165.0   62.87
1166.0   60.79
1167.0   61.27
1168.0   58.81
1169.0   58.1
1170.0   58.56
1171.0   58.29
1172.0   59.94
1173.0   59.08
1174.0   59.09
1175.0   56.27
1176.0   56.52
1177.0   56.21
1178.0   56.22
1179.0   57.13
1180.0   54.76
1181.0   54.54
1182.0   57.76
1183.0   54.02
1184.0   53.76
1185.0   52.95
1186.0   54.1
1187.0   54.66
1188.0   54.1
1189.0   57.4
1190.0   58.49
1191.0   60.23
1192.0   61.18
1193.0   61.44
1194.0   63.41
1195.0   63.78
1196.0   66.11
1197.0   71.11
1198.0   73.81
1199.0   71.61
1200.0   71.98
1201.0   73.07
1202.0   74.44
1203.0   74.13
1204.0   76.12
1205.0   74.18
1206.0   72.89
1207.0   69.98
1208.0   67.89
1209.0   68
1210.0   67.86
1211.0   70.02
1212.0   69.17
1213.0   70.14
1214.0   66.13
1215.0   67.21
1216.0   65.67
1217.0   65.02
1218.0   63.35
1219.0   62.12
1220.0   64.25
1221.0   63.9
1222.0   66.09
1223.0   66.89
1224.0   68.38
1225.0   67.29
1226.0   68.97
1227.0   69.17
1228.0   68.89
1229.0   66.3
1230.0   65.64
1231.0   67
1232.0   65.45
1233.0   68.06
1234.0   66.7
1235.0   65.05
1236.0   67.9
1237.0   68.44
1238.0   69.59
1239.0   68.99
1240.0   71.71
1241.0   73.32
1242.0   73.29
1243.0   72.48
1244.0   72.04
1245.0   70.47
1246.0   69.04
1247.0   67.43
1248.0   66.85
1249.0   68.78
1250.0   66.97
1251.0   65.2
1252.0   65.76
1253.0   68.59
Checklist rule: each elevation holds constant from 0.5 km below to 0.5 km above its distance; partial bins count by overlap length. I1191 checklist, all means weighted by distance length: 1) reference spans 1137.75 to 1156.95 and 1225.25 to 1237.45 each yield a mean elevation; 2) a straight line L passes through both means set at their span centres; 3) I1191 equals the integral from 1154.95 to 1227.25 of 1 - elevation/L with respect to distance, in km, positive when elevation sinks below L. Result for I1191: 2.5 km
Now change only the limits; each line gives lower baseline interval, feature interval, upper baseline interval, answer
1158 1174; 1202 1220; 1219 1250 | -0.9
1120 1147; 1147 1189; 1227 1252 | 2.1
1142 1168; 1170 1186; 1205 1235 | 2.0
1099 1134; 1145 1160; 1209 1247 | -0.9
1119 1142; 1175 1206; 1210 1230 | 0.9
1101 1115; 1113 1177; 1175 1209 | -1.4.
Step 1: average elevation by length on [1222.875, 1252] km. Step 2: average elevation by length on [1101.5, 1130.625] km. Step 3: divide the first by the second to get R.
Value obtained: 1.21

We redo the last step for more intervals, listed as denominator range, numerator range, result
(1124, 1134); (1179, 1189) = 0.94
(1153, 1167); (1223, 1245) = 1.12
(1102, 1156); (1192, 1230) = 1.15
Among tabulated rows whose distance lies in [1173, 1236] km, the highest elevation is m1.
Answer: 76.12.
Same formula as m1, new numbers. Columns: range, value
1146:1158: 66.93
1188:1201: 73.81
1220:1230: 69.17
